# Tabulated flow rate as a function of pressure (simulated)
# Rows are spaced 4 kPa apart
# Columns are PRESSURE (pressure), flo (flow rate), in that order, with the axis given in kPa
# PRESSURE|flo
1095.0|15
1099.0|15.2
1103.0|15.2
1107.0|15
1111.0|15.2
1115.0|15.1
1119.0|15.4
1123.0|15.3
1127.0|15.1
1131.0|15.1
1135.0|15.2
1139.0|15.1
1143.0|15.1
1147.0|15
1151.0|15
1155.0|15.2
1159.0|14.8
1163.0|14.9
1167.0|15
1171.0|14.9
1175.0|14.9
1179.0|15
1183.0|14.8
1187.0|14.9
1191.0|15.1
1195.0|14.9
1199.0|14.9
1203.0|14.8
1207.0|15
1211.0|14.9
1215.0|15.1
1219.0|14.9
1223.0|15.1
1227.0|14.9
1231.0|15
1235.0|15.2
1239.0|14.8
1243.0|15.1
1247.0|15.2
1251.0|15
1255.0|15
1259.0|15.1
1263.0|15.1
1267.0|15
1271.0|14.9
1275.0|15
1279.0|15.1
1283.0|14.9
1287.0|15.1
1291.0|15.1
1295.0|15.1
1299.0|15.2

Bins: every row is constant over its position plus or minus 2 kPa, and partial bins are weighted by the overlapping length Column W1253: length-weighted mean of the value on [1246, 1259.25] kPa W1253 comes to 15.1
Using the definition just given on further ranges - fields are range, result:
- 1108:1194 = 15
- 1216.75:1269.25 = 15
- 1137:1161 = 15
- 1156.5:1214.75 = 14.9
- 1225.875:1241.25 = 15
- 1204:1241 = 15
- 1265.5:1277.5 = 15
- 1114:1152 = 15.1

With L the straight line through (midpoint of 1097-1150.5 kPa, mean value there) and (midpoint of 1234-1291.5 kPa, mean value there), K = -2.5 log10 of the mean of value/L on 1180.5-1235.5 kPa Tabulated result 0.01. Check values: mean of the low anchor 15.1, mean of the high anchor 15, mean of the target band 15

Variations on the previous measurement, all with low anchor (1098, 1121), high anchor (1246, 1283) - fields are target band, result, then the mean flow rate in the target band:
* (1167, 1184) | 0.01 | 14.9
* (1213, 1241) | 0.00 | 15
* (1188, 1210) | 0.01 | 14.9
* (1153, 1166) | 0.01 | 15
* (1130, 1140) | 0.00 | 15.1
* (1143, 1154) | 0.01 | 15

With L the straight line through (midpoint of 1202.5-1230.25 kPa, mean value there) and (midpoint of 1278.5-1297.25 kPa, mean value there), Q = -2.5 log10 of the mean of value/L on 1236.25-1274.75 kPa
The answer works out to 0.00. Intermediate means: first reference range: 15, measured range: 15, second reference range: 15.1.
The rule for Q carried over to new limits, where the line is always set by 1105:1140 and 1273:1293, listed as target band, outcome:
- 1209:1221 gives 0.01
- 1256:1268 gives 0.00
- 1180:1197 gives 0.01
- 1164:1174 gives 0.01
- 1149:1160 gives 0.01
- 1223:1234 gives 0.01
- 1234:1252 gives 0.00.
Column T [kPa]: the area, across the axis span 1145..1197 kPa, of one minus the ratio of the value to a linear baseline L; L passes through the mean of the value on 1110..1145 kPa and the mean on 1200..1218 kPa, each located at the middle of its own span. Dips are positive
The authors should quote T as 0.3 kPa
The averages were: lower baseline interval 15.2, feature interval 15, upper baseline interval 14.9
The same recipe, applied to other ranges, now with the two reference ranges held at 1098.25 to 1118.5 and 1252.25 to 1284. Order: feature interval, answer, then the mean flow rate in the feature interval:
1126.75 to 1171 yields 0.2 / 15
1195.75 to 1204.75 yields 0.1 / 14.9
